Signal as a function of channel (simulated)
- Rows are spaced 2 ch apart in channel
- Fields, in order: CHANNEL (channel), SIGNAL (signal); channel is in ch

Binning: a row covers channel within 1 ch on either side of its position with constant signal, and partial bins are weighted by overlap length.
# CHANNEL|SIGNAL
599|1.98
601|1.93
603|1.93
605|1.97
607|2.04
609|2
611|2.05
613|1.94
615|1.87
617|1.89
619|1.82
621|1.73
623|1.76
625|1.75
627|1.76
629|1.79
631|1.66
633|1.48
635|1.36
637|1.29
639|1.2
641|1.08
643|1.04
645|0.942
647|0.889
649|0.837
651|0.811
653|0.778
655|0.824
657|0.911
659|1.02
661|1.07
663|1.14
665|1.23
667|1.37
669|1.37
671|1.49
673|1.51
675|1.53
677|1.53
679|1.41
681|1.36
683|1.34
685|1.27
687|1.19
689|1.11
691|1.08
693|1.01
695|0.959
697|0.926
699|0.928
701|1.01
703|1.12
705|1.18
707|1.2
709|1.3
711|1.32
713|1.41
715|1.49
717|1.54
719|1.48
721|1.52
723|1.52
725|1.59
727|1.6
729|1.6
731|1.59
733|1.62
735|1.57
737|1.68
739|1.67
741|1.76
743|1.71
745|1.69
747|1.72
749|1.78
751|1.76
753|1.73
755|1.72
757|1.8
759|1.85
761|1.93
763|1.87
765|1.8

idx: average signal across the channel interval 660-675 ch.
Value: 1.33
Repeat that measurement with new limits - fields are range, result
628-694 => 1.21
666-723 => 1.29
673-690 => 1.35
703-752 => 1.55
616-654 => 1.36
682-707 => 1.1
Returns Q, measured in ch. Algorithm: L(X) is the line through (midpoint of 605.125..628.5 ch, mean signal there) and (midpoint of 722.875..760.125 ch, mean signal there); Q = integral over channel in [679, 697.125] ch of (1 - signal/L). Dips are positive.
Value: 6.20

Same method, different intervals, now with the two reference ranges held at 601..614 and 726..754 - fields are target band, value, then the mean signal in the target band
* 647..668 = 9.81 ch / 0.994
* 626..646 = 5.84 ch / 1.36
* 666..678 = 2.40 ch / 1.47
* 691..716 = 8.64 ch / 1.15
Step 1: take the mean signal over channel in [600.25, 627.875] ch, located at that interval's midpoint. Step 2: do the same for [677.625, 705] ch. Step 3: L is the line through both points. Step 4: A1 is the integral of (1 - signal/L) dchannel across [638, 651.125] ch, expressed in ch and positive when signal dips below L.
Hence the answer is 5.05 ch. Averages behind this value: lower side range 1.89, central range 0.982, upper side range 1.14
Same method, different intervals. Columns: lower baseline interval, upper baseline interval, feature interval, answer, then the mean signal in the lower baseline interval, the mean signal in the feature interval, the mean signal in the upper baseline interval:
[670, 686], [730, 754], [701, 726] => 3.2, 1.43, 1.37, 1.69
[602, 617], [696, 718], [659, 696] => 4.5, 1.97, 1.27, 1.22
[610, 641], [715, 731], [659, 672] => 2.9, 1.67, 1.26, 1.55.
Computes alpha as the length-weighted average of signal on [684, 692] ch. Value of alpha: 1.16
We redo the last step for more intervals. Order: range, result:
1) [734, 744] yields 1.68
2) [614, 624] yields 1.81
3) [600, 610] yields 1.97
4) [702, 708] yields 1.17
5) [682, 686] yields 1.31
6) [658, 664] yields 1.08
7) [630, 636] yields 1.5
